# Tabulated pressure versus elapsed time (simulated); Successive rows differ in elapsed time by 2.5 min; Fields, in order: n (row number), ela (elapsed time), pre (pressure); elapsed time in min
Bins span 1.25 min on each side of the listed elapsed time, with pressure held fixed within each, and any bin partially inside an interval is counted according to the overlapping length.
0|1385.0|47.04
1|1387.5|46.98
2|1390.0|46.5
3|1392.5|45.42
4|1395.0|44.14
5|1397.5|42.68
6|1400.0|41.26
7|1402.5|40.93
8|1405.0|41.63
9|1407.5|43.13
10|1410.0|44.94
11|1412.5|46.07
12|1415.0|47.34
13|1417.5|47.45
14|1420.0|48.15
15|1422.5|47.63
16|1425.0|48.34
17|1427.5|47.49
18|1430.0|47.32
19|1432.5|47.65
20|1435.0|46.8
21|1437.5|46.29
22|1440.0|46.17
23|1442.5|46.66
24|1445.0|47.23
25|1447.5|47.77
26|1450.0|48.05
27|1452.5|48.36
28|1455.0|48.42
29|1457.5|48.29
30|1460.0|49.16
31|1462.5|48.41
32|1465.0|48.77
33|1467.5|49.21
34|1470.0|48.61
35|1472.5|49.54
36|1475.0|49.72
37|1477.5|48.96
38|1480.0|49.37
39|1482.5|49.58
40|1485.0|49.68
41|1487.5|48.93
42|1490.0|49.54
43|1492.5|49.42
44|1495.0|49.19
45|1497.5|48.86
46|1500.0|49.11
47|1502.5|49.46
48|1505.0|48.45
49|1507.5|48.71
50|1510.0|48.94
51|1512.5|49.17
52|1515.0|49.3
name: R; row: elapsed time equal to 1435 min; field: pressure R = 46.8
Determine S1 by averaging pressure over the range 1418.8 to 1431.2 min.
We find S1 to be 47.8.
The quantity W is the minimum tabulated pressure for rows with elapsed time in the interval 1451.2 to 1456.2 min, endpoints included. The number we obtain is 48.36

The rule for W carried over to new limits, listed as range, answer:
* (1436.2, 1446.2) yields 46.17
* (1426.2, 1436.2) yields 46.8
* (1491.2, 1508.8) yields 48.45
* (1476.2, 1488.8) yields 48.93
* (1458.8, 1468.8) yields 48.41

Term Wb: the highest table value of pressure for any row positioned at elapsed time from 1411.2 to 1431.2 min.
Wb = 48.34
